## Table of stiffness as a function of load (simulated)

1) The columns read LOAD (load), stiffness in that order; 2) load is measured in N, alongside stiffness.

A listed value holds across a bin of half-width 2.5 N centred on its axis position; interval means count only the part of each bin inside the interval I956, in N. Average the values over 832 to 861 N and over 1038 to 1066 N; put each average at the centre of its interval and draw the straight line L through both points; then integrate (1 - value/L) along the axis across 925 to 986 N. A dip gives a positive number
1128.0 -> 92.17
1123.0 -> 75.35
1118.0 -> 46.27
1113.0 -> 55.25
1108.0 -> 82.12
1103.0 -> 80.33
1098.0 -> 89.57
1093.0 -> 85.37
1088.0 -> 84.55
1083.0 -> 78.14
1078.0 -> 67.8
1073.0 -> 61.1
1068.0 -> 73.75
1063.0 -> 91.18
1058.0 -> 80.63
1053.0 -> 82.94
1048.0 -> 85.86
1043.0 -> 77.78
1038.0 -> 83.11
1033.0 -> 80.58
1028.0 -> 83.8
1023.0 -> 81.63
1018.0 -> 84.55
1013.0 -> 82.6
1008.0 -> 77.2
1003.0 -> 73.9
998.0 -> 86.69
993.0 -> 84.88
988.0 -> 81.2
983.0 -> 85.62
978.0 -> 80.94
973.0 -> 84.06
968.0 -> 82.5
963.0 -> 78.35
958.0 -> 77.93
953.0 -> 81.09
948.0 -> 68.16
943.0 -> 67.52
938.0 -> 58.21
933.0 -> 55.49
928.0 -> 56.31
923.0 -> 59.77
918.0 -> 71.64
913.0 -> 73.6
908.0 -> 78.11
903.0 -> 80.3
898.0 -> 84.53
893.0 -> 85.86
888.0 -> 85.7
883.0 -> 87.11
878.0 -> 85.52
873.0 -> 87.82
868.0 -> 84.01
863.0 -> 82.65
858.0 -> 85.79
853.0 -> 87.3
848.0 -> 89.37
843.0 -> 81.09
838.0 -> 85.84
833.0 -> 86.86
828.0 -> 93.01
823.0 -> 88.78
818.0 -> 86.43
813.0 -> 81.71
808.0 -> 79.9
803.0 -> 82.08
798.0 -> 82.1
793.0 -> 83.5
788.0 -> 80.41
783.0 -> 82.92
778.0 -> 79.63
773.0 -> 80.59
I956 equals 8.4 N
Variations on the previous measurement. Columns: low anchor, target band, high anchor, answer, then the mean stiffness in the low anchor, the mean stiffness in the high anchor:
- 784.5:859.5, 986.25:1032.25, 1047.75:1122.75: -1.9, 84.9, 76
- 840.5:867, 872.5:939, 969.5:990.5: 7.3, 85.2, 82.9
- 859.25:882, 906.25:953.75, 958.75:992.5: 9.8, 85.2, 82.1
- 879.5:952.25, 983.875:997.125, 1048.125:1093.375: -1.5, 72.7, 78.4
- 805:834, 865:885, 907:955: -2.6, 86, 66.5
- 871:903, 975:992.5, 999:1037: -0.2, 85.6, 80.9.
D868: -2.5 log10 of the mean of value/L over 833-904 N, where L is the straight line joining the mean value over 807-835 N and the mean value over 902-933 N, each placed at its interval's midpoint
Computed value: -0.11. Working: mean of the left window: 86.4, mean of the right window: 68.3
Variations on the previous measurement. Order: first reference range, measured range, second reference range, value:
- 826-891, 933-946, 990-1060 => 0.34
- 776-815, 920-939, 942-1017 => 0.36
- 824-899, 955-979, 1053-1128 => 0.01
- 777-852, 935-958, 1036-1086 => 0.17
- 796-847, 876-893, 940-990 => -0.05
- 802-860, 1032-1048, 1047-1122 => -0.05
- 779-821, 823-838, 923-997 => -0.11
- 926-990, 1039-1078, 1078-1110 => 0.02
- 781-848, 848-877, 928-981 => -0.07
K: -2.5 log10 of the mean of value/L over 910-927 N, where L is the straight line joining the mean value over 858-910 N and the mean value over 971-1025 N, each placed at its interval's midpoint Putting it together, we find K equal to 0.23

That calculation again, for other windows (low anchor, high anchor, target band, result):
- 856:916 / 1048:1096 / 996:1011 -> 0.02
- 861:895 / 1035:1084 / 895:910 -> 0.04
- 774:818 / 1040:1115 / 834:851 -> -0.06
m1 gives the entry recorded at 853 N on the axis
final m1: 87.3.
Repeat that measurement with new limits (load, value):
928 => 56.31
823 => 88.78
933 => 55.49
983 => 85.62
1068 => 73.75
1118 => 46.27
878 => 85.52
